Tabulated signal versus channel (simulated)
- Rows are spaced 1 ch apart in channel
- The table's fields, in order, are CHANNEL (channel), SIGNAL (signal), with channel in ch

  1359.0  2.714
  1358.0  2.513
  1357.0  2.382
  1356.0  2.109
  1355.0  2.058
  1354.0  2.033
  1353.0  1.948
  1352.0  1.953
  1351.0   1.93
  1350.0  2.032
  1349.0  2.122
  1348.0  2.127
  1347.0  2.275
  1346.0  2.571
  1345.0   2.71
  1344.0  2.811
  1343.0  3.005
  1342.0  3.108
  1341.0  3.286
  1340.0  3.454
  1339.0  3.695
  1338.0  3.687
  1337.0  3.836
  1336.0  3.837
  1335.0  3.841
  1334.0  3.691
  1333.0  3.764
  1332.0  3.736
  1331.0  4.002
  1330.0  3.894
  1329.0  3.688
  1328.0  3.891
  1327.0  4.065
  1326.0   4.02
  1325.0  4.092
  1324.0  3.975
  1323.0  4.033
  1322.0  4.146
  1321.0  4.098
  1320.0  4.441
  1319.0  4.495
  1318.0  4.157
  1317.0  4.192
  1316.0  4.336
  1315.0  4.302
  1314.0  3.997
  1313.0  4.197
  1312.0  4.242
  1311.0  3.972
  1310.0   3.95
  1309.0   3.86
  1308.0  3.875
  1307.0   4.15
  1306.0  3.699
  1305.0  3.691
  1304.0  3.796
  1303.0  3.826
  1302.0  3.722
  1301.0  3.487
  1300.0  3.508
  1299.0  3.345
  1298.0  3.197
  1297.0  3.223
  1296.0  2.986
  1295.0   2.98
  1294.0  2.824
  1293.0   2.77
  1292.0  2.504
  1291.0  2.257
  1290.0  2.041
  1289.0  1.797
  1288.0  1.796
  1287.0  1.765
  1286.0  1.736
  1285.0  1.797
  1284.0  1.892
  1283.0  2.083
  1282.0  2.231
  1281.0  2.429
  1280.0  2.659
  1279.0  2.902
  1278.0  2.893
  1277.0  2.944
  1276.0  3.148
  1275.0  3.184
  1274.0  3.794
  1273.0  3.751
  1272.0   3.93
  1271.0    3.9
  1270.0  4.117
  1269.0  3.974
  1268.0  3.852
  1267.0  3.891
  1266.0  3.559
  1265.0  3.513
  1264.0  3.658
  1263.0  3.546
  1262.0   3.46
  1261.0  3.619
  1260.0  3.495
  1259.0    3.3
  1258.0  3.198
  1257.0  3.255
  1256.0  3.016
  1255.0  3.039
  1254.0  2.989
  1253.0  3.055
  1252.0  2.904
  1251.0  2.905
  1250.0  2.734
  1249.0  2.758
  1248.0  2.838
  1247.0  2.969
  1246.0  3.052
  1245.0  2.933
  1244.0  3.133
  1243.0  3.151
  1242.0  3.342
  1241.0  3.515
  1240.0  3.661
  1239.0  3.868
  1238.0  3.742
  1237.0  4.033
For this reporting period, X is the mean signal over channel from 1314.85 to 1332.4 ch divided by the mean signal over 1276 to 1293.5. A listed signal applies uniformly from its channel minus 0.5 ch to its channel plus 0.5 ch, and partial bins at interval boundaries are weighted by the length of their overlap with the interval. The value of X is 1.8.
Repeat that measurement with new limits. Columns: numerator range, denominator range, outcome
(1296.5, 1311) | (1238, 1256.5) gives 1.18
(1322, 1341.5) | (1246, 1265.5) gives 1.21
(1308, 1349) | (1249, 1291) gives 1.24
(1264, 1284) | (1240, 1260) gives 1.06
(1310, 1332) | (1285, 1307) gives 1.41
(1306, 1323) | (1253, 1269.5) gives 1.20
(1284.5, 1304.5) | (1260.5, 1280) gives 0.78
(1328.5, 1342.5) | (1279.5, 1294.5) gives 1.69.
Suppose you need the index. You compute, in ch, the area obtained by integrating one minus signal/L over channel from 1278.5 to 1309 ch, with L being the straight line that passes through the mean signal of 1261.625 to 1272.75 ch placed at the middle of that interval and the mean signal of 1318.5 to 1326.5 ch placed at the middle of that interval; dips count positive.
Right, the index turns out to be 8.6 ch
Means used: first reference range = 3.77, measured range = 2.85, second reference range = 4.16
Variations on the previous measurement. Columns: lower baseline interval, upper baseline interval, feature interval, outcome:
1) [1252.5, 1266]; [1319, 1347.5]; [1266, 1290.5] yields 3.8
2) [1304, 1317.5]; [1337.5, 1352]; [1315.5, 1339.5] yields -4.2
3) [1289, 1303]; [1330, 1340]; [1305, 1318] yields -3.0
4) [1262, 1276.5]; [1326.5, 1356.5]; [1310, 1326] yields -4.5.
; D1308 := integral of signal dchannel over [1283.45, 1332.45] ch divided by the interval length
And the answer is 3.48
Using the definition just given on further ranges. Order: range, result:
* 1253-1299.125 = 3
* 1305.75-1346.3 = 3.83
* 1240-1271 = 3.31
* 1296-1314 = 3.74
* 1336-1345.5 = 3.32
